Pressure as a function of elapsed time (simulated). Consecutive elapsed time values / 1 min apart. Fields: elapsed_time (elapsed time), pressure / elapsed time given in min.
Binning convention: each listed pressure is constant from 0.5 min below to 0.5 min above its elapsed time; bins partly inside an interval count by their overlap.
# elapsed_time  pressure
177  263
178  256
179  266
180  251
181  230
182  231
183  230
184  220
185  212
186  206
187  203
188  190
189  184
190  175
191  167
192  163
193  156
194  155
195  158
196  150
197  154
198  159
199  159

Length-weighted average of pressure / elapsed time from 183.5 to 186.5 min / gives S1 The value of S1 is 213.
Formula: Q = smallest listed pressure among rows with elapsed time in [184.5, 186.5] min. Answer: 206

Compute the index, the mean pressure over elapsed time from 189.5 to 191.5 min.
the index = 171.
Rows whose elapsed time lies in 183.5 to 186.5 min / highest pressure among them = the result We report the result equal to 220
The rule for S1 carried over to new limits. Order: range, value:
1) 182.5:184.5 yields 225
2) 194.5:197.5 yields 154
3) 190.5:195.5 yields 160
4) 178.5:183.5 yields 242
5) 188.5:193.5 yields 169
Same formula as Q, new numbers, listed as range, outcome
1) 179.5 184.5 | 220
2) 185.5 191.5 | 167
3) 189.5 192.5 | 163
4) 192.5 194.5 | 155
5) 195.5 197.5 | 150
